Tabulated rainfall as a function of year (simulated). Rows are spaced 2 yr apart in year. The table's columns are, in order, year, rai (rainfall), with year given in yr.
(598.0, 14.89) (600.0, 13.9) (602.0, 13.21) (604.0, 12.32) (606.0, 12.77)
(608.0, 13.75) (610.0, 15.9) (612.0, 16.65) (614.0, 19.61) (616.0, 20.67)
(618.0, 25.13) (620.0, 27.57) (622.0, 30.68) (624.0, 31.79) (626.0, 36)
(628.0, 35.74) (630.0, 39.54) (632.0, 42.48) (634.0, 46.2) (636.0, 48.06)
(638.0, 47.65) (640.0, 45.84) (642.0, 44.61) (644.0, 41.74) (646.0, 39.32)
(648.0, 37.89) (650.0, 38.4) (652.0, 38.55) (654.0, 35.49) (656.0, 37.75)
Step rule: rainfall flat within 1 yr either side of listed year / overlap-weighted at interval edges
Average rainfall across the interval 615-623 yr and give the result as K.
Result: 26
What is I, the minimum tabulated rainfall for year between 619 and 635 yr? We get 27.57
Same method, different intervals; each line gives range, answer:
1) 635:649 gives 37.89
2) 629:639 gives 39.54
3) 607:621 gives 13.75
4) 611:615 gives 16.65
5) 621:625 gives 30.68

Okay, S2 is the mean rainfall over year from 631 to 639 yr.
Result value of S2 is 46.1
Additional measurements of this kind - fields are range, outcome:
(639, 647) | 42.9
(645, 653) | 38.5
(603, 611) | 13.7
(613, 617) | 20.1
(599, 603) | 13.6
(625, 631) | 37.1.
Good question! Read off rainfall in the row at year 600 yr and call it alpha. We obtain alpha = 13.9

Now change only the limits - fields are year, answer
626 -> 36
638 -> 47.65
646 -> 39.32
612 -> 16.65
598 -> 14.89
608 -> 13.75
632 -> 42.48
